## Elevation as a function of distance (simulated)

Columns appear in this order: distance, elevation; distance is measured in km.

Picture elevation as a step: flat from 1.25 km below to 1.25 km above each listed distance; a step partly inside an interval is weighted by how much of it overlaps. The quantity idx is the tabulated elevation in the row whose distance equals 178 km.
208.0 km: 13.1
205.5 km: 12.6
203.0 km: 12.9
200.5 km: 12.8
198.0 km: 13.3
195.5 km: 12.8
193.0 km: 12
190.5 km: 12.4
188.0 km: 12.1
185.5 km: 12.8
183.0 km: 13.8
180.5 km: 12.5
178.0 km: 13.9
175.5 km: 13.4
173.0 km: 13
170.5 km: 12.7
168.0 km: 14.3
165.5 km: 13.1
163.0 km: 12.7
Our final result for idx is 13.9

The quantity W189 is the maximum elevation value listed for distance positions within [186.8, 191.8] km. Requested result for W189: 12.4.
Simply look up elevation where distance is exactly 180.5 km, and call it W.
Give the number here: 12.5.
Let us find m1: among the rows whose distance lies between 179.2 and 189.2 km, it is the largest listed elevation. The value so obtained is 13.8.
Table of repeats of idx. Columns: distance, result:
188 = 12.1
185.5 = 12.8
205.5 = 12.6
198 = 13.3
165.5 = 13.1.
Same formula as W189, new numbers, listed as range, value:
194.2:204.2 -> 13.3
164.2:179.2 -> 14.3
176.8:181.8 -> 13.9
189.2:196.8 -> 12.8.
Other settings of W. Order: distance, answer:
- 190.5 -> 12.4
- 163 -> 12.7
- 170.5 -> 12.7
